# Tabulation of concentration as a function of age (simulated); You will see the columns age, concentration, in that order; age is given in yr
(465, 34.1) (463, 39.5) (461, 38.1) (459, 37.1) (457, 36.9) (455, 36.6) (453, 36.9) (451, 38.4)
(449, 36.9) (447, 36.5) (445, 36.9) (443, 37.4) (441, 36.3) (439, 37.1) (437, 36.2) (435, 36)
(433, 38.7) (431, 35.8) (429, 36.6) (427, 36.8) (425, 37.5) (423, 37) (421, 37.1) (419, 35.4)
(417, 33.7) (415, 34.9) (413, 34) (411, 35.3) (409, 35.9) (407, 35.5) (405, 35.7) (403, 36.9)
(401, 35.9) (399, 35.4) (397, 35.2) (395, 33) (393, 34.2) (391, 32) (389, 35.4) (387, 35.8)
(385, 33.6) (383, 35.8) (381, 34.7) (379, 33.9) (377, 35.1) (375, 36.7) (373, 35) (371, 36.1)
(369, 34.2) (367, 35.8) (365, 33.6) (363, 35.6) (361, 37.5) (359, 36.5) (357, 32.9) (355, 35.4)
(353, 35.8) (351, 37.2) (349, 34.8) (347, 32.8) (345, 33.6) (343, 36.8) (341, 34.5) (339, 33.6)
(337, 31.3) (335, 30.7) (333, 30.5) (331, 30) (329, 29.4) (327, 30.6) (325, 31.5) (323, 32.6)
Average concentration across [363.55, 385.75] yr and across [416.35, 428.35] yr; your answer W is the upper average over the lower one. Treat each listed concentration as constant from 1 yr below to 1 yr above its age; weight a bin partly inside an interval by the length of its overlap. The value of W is 1.04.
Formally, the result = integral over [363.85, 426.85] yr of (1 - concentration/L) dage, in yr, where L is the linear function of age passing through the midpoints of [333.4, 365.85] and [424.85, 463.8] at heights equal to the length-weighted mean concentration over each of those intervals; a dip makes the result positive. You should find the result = 0.9 yr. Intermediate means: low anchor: 34.5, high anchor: 37.1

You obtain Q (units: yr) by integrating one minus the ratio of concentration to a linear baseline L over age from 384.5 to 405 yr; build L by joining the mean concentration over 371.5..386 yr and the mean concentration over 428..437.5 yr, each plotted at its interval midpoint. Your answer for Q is 0.4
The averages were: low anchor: 35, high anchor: 36.7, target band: 34.8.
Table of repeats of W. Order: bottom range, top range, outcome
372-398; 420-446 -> 1.06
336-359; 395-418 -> 1.02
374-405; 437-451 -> 1.06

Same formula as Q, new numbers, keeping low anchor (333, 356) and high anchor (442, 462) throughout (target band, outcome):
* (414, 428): 0.1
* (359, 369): -0.3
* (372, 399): 0.4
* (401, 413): 0.1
